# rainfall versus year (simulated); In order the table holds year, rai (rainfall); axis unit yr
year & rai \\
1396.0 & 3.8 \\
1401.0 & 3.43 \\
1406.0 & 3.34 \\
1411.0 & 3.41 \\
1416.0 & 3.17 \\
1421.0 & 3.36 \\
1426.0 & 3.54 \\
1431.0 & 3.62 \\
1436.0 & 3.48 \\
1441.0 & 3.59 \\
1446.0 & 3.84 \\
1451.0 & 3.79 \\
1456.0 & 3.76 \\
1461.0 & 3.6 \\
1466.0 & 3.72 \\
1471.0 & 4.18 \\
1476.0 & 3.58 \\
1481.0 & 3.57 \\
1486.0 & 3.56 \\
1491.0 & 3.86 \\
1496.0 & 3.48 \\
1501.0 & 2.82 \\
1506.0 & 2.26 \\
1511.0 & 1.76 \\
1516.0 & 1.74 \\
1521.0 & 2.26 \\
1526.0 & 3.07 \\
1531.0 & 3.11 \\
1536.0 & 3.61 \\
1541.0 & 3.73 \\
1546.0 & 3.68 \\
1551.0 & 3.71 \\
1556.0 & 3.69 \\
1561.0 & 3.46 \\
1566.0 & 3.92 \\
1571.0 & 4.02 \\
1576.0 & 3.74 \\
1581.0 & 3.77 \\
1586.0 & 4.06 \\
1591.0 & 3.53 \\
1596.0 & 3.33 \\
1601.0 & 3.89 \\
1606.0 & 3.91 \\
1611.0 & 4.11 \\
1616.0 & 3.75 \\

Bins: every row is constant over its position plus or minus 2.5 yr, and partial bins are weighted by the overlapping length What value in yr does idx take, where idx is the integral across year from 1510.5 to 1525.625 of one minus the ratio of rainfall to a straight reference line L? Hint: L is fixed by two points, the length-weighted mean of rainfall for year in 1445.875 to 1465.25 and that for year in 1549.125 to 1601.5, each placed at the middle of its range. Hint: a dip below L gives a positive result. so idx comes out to 6.61 yr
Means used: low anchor 3.73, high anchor 3.73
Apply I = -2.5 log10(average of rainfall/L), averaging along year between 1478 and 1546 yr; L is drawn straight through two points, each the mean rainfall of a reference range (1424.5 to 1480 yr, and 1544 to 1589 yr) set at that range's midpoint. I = 0.234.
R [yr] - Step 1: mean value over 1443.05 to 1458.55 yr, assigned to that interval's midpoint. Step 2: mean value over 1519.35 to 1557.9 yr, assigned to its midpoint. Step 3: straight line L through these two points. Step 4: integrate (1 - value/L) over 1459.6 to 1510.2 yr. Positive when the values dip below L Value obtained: 3.3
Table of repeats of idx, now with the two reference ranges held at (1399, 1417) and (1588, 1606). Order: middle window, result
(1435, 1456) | -1.8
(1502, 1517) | 6.3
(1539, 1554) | -0.6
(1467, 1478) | -1.4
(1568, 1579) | -0.8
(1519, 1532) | 2.7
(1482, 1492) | -0.6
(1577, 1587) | -0.7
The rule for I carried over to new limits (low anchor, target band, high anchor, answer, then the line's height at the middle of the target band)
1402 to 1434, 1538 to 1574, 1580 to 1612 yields -0.012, 3.7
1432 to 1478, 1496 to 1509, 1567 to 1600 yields 0.356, 3.74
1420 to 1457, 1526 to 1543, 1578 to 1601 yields 0.079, 3.67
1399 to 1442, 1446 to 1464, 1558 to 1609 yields -0.069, 3.5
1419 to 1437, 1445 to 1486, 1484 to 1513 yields -0.163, 3.22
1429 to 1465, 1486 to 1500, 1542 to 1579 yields 0.042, 3.7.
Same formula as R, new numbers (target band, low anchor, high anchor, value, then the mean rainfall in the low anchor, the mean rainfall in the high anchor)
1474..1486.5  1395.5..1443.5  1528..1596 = -0.1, 3.46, 3.68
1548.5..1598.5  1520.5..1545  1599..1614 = -1.1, 3.26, 3.97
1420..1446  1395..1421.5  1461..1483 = -0.2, 3.4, 3.75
